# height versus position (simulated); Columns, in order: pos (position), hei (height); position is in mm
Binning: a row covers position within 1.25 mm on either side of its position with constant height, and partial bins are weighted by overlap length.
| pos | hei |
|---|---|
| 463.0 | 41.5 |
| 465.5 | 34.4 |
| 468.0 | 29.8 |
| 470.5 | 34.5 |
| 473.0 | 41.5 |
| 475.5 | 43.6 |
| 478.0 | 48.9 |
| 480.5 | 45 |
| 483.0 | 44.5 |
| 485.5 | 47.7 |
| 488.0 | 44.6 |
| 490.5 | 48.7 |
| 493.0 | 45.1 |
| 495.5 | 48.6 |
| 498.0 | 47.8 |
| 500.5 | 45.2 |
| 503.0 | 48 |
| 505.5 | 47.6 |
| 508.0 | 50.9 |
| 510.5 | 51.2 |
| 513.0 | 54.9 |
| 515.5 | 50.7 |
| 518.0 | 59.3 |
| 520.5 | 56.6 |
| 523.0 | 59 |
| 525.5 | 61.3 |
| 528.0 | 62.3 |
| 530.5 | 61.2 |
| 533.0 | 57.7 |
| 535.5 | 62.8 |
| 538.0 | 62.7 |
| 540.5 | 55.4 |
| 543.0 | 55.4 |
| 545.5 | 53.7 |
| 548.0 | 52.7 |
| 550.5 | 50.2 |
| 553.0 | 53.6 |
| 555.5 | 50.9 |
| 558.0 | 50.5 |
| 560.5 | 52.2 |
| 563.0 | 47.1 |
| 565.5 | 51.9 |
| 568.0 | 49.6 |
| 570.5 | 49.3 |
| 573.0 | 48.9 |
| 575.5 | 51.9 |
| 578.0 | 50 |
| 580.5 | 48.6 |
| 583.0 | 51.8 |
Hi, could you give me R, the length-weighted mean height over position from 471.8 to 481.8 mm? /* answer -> 44.8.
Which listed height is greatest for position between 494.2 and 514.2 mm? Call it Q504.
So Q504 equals 54.9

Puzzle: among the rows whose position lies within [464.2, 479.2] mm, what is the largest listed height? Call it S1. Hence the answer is 48.9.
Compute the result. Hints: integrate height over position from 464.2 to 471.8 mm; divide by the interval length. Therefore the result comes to 33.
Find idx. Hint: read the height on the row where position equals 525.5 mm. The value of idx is 61.3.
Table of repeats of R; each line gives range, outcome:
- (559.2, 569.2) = 50.2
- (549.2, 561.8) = 51.5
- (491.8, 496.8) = 46.9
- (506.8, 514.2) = 52.3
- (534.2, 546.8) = 58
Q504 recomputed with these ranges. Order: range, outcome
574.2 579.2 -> 51.9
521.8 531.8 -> 62.3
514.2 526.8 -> 61.3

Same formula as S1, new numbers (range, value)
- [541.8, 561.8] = 55.4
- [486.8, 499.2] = 48.7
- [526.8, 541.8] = 62.8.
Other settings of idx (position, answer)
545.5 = 53.7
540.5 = 55.4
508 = 50.9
